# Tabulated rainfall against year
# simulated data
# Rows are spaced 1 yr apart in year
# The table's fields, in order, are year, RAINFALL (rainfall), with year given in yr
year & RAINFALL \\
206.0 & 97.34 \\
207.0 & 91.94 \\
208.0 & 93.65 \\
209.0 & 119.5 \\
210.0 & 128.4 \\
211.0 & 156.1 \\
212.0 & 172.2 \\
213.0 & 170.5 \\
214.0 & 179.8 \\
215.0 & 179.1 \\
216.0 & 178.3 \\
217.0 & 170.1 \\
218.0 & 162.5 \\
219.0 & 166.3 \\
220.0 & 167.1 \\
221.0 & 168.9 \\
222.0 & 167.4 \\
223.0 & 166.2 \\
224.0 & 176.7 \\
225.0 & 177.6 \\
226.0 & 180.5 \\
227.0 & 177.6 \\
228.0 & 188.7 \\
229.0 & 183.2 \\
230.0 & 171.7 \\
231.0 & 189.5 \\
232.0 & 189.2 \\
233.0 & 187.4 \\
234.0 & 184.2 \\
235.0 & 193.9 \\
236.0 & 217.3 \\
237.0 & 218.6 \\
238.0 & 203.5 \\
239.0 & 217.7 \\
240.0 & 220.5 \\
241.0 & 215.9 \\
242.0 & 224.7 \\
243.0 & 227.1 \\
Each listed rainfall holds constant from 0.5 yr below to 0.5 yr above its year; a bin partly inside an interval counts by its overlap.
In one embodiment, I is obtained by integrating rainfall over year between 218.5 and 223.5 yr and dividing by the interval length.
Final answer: 167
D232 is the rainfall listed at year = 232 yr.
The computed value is 189.2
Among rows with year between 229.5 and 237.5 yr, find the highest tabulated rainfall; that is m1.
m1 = 218.6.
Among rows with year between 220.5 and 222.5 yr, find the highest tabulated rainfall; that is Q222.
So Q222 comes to 168.9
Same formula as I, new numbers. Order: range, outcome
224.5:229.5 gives 182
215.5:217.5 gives 174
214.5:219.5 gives 171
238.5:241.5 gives 218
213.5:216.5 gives 179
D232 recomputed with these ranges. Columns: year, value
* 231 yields 189.5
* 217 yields 170.1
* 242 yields 224.7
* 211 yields 156.1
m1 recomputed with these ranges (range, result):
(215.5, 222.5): 178.3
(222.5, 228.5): 188.7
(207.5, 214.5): 179.8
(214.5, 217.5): 179.1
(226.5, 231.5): 189.5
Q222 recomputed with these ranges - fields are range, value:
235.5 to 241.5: 220.5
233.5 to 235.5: 193.9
